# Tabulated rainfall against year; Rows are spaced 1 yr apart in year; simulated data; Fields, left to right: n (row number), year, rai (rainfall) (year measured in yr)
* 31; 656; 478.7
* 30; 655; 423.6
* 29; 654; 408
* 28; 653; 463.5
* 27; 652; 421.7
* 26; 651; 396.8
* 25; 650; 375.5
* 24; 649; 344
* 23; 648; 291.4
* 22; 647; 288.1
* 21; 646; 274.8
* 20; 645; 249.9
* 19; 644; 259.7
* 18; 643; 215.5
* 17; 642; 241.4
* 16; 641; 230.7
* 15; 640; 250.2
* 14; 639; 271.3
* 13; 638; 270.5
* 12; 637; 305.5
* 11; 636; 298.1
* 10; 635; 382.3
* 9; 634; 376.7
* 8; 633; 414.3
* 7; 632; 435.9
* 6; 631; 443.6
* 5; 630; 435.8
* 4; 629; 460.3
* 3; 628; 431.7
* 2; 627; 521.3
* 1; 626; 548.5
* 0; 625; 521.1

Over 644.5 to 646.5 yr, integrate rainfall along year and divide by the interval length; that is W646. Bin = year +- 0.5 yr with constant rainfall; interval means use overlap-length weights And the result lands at 262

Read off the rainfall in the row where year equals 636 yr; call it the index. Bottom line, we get 298.1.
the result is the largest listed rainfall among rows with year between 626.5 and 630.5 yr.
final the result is 521.3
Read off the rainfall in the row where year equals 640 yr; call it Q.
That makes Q 250.2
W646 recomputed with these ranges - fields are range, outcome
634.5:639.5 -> 306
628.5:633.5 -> 438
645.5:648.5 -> 285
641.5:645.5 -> 242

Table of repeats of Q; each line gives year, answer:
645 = 249.9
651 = 396.8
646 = 274.8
